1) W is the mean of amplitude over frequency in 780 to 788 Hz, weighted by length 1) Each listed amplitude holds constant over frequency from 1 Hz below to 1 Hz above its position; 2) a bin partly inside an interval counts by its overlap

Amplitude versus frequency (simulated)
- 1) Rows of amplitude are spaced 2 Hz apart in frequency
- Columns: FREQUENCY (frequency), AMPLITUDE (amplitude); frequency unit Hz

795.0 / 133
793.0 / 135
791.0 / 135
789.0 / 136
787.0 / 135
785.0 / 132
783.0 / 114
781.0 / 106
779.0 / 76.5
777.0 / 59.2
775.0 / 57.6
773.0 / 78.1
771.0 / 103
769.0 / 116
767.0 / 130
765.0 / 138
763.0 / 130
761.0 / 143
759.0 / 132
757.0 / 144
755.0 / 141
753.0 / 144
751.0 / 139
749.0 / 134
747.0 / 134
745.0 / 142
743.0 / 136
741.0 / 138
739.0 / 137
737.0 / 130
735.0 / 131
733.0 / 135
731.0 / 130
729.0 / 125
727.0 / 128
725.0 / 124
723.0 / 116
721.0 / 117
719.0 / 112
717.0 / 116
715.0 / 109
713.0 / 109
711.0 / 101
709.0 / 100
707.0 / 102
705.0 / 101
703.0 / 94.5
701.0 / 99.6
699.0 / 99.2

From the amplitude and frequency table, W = 122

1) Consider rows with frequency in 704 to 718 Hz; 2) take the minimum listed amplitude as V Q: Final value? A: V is 100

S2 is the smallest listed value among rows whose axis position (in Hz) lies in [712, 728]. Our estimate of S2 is 109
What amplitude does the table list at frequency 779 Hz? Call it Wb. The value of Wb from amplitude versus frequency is 76.5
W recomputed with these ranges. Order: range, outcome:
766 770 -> 123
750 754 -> 142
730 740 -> 133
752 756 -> 142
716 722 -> 115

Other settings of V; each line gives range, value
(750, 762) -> 132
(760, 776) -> 57.6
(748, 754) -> 134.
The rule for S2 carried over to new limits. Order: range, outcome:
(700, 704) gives 94.5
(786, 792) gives 135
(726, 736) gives 125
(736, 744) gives 130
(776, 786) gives 59.2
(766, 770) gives 116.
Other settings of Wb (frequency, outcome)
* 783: 114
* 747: 134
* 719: 112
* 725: 124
